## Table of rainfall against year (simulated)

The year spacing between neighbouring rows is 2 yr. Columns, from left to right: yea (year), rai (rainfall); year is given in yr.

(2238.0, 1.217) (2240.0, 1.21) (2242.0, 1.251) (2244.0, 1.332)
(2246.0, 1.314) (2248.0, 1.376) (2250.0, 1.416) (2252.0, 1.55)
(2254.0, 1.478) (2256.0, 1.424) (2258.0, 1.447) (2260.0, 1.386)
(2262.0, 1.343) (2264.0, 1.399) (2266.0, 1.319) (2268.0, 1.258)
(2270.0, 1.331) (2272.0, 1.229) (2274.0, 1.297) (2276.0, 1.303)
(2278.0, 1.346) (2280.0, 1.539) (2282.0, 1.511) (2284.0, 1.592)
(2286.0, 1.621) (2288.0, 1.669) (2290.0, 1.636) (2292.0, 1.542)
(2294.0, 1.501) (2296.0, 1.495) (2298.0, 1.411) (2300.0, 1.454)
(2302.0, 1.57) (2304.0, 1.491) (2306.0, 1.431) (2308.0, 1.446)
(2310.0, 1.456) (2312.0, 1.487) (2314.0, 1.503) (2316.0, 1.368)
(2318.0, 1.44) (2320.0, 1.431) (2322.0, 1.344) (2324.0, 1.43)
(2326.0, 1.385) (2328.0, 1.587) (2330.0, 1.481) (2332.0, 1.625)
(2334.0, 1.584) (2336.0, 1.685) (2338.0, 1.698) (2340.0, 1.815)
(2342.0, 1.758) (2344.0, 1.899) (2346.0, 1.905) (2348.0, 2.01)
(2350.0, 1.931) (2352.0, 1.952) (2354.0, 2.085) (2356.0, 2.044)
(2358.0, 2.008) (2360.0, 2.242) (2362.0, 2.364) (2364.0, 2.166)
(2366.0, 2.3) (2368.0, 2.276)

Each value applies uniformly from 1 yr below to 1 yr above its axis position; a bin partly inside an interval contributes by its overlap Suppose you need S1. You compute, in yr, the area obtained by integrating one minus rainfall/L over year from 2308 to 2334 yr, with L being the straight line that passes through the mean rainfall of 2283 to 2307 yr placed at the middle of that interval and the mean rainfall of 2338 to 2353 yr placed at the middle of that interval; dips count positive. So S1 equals 3.8 yr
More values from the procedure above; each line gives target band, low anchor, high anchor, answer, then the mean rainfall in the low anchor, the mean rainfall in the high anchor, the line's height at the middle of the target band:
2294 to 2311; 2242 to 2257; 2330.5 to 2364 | 2.1 yr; 1.4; 1.91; 1.68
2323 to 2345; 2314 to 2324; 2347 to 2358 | 0.6 yr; 1.41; 2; 1.68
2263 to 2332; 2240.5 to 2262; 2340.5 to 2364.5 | 9.1 yr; 1.39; 2.02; 1.68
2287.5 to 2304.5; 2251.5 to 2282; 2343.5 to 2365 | 0.8 yr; 1.38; 2.06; 1.61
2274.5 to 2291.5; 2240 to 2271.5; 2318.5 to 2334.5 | -1.3 yr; 1.37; 1.48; 1.41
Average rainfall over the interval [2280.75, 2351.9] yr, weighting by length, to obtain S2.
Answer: 1.58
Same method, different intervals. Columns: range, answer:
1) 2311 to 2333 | 1.46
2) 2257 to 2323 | 1.44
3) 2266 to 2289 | 1.42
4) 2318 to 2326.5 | 1.4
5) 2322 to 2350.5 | 1.68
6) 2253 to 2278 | 1.35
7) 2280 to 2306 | 1.54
